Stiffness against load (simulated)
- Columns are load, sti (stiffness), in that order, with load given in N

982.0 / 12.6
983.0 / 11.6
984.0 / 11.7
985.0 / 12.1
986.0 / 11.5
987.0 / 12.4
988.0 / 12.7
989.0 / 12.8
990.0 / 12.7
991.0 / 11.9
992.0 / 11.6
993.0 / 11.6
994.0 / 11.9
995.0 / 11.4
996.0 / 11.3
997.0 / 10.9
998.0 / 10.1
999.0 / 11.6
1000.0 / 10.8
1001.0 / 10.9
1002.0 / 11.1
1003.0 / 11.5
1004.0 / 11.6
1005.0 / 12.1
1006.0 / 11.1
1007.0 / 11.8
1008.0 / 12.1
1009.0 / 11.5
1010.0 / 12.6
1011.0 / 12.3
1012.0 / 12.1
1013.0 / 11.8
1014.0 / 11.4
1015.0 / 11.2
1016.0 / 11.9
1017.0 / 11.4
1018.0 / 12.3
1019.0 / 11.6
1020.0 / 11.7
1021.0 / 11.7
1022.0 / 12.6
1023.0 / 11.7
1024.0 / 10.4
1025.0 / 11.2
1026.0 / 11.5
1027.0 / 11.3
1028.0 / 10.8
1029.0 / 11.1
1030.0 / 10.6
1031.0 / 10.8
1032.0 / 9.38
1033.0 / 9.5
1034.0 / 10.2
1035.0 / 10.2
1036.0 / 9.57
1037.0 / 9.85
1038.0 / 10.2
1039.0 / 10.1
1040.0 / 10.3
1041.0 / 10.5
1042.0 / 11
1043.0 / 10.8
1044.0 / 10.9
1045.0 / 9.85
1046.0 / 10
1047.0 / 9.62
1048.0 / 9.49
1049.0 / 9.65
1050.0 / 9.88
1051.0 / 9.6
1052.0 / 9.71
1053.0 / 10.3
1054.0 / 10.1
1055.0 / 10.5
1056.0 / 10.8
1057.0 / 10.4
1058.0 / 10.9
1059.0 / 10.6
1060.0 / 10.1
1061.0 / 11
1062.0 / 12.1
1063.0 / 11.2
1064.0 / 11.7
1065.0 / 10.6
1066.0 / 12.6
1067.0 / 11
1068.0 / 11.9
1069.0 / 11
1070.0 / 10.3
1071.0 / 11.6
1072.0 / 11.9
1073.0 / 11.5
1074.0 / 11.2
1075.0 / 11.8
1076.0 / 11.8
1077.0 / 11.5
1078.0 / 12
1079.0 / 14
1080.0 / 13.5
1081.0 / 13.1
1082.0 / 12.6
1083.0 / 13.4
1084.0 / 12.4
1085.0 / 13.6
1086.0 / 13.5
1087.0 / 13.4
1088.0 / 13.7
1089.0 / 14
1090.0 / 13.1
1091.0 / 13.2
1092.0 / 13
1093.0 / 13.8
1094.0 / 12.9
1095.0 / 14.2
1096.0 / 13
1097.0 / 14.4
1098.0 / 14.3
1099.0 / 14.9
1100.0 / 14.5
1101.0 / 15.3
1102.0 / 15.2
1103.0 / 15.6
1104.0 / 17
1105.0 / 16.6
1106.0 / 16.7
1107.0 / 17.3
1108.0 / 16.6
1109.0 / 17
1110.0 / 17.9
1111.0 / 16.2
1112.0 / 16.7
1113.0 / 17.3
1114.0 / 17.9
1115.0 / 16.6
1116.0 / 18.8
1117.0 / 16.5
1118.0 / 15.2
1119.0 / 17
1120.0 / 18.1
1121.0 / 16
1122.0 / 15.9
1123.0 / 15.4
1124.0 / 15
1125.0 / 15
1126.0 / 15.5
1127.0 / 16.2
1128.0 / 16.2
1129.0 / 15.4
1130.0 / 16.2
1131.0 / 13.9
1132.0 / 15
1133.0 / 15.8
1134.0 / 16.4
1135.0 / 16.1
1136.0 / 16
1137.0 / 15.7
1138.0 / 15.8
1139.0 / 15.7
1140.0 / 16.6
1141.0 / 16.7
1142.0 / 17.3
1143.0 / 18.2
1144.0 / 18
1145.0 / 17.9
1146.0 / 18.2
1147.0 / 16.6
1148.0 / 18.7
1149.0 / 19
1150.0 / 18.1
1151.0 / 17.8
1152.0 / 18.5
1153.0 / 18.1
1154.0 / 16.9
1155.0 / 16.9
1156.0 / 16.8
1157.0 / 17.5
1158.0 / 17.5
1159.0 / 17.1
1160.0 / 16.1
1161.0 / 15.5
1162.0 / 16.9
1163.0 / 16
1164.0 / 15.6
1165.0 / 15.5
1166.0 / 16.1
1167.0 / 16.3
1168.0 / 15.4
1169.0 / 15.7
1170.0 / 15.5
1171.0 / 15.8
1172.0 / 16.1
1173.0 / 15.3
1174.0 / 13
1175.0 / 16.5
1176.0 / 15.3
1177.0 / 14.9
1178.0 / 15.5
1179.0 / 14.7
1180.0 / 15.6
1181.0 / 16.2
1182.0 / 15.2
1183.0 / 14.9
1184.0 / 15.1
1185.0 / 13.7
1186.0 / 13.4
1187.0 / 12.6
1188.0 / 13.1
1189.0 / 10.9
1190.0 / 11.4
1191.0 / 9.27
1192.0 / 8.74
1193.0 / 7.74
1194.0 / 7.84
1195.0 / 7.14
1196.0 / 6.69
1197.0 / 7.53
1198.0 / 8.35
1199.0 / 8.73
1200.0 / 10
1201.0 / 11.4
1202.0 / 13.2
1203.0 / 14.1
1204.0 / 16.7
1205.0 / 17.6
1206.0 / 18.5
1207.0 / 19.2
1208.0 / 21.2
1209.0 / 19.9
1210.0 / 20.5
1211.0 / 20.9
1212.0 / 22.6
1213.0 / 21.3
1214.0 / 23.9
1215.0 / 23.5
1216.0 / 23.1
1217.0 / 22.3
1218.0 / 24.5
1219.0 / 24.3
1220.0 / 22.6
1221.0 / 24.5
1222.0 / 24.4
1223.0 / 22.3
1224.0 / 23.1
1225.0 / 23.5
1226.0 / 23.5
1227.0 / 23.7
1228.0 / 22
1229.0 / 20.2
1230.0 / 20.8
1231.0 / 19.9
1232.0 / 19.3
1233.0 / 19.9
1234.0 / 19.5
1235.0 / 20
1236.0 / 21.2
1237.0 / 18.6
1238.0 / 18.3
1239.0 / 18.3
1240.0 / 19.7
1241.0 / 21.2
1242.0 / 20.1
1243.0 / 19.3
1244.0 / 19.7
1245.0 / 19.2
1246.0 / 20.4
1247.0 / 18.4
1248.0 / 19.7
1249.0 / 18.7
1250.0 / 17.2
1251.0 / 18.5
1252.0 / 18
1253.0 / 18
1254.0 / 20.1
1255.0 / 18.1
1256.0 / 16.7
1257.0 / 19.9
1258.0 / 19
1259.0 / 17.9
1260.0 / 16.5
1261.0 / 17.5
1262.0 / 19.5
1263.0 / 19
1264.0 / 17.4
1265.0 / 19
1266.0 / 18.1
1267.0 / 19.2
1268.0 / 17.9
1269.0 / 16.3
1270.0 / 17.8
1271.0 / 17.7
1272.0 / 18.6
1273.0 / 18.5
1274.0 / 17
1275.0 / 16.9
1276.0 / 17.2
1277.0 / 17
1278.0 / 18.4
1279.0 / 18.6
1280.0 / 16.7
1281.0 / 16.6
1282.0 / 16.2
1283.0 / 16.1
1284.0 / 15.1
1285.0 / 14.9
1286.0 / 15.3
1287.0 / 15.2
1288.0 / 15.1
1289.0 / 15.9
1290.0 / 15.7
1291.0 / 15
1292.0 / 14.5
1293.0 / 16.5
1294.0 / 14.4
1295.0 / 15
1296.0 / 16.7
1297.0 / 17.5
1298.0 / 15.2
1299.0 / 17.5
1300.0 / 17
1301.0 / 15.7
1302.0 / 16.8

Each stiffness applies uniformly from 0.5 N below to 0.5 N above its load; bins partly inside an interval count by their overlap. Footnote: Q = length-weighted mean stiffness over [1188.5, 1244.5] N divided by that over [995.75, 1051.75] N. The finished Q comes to 1.65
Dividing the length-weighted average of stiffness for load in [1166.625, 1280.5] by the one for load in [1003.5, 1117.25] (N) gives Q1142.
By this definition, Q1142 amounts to 1.42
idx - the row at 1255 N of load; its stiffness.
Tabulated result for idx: 18.1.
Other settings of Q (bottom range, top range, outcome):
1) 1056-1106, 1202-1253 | 1.60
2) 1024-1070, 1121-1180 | 1.55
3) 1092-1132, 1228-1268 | 1.21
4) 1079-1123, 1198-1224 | 1.29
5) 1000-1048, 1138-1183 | 1.49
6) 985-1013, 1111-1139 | 1.38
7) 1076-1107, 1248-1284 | 1.28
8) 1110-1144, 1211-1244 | 1.32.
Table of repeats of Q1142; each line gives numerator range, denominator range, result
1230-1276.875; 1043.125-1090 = 1.63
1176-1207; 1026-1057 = 1.22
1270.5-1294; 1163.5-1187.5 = 1.08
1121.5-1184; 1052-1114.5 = 1.23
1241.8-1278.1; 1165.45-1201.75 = 1.43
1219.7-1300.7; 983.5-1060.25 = 1.67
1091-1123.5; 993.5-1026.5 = 1.37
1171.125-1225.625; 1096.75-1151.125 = 0.99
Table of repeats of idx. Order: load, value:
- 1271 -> 17.7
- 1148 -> 18.7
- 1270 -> 17.8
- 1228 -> 22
